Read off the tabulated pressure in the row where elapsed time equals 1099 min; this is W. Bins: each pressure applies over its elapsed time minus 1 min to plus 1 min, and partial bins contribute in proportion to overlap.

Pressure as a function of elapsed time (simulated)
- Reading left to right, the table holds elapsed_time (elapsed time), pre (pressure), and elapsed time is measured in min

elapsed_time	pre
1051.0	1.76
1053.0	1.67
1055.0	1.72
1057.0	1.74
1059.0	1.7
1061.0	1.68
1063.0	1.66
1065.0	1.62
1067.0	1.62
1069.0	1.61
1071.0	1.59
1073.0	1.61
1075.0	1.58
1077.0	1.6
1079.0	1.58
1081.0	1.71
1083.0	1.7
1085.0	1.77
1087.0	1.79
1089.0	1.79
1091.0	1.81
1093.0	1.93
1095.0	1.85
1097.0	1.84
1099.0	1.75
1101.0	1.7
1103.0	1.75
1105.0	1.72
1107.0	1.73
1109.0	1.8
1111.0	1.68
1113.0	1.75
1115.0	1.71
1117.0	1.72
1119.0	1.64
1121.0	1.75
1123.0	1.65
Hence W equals 1.75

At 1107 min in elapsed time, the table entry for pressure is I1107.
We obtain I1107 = 1.73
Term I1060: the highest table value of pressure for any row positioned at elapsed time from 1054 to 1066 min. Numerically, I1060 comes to 1.74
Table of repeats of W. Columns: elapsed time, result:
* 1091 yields 1.81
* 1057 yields 1.74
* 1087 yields 1.79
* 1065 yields 1.62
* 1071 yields 1.59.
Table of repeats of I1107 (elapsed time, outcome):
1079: 1.58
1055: 1.72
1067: 1.62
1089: 1.79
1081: 1.71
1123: 1.65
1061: 1.68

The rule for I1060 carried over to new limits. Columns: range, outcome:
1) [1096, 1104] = 1.84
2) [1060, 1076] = 1.68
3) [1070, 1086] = 1.77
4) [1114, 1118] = 1.72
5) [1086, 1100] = 1.93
